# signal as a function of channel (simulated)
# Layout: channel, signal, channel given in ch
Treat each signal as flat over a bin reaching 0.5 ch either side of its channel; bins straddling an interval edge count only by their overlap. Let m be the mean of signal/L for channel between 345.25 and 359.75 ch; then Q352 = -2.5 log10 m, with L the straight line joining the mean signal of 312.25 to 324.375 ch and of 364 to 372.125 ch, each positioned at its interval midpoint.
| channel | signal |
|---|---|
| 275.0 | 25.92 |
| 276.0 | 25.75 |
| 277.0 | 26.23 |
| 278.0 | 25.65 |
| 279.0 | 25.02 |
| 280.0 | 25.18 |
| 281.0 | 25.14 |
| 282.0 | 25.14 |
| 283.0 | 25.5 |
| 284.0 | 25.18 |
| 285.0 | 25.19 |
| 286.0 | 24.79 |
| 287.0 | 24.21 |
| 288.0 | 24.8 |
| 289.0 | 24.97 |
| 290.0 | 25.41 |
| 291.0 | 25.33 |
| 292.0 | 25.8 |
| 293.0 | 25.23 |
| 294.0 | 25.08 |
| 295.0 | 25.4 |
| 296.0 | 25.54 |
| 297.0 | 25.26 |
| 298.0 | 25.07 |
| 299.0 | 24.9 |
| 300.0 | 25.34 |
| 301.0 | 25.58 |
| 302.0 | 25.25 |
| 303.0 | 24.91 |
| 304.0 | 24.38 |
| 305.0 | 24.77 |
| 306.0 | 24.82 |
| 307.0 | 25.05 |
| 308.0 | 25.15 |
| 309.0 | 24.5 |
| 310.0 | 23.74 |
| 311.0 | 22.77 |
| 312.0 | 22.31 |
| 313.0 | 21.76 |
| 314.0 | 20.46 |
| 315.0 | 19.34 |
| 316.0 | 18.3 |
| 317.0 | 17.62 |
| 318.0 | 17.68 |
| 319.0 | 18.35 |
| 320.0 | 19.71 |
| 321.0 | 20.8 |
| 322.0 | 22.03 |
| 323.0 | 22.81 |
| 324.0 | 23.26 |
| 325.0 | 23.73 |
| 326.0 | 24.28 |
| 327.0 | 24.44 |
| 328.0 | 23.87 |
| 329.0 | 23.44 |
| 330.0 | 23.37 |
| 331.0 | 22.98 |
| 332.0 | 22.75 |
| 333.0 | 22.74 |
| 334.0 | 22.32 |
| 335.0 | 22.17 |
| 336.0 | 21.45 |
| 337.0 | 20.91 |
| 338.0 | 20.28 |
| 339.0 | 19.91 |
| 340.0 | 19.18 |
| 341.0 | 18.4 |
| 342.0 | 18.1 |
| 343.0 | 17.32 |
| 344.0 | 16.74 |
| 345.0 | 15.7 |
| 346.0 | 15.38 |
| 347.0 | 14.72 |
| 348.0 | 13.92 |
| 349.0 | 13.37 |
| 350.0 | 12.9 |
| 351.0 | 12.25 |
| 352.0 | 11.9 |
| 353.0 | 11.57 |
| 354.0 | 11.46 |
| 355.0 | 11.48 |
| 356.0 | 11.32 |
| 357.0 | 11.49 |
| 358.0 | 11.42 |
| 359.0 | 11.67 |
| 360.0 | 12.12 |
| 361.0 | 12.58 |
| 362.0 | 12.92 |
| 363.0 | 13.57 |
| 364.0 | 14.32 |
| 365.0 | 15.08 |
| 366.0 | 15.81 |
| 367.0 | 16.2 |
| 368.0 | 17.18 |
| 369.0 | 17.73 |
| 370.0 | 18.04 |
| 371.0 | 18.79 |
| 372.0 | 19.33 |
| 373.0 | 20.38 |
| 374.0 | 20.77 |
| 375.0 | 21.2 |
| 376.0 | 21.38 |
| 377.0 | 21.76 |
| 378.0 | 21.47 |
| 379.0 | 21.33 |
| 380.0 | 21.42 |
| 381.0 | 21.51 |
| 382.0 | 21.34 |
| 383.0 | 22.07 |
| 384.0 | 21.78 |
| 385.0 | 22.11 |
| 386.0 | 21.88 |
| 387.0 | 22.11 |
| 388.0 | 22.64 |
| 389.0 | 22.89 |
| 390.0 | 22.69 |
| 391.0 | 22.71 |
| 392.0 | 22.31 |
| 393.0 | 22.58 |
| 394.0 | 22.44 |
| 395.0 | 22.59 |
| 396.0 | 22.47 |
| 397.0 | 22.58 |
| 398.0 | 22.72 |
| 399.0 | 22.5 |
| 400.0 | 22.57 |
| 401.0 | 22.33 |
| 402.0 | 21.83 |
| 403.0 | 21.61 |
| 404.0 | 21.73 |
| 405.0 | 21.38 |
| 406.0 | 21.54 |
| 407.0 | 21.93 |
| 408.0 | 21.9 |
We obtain 0.39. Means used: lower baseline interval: 20.2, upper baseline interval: 17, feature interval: 12.5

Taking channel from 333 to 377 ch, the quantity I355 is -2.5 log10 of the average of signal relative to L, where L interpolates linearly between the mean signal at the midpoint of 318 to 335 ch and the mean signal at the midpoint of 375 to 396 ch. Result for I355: 0.34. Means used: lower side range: 22.4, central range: 16.3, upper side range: 22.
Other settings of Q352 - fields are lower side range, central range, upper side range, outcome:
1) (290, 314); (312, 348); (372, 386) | 0.15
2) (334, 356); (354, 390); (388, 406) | 0.09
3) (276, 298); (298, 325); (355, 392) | 0.04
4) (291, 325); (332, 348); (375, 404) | 0.20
